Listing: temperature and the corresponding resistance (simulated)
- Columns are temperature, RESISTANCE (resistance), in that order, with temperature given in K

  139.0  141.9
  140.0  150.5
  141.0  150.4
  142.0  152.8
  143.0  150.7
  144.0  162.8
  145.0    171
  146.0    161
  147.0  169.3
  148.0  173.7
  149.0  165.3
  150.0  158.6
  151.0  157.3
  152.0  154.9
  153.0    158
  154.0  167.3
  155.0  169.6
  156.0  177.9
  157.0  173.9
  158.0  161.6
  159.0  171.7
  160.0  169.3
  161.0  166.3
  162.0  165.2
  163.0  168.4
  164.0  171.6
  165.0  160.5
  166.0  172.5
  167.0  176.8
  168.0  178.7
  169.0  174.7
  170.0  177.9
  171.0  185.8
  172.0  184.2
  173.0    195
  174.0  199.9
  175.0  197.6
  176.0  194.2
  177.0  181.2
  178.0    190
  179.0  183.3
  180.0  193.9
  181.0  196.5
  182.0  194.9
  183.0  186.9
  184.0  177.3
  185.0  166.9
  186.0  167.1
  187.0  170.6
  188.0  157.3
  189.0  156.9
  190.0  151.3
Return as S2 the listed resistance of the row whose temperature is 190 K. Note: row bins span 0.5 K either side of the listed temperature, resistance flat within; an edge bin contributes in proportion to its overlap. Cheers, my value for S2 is 151.3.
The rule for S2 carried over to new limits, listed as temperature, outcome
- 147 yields 169.3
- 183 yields 186.9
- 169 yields 174.7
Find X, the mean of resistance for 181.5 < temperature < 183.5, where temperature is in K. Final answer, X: 191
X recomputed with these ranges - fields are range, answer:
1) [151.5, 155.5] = 162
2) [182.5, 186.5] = 175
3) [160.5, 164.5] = 168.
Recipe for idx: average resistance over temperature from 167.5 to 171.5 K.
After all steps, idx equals 179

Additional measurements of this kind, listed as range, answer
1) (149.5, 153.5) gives 157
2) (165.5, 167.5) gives 175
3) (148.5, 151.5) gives 160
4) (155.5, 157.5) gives 176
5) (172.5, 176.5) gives 197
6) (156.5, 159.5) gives 169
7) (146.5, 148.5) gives 172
